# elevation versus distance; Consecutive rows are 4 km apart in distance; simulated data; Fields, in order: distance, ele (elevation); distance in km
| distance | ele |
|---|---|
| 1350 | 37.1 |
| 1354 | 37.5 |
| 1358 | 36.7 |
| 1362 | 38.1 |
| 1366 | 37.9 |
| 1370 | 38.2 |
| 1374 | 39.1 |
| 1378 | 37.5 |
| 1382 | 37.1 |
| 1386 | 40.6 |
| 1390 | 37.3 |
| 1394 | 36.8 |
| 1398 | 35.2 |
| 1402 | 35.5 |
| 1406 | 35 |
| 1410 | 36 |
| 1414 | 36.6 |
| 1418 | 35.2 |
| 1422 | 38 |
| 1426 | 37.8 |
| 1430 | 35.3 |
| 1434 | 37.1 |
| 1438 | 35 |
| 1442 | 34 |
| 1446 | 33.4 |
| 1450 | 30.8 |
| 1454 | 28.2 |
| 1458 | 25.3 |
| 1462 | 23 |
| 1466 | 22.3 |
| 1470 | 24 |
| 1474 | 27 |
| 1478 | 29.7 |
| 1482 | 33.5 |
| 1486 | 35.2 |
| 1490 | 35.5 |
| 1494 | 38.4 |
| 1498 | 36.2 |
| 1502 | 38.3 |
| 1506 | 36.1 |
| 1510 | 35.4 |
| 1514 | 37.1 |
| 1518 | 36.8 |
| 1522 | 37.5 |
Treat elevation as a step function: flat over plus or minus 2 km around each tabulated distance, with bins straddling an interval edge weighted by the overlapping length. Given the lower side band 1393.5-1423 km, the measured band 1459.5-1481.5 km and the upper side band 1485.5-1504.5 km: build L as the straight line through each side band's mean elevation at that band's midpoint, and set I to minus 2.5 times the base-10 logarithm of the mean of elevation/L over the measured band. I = 0.380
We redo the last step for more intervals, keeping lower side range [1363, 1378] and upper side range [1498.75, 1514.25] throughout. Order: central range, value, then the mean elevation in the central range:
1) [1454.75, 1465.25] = 0.46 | 24.4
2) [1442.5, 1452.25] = 0.16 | 32.3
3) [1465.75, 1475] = 0.45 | 24.6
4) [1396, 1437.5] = 0.05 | 36.1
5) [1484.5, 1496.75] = 0.01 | 36.4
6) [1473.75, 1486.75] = 0.17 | 31.6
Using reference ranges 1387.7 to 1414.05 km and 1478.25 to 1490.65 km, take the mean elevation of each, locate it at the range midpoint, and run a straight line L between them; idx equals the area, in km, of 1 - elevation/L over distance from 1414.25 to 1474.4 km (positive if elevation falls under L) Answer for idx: 6.3 km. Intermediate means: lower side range 36.1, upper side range 33.9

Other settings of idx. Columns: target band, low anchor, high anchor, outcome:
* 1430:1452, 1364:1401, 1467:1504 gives 0.5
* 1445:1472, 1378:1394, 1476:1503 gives 7.2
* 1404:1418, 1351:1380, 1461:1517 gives 0.0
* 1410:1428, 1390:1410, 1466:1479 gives -1.9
